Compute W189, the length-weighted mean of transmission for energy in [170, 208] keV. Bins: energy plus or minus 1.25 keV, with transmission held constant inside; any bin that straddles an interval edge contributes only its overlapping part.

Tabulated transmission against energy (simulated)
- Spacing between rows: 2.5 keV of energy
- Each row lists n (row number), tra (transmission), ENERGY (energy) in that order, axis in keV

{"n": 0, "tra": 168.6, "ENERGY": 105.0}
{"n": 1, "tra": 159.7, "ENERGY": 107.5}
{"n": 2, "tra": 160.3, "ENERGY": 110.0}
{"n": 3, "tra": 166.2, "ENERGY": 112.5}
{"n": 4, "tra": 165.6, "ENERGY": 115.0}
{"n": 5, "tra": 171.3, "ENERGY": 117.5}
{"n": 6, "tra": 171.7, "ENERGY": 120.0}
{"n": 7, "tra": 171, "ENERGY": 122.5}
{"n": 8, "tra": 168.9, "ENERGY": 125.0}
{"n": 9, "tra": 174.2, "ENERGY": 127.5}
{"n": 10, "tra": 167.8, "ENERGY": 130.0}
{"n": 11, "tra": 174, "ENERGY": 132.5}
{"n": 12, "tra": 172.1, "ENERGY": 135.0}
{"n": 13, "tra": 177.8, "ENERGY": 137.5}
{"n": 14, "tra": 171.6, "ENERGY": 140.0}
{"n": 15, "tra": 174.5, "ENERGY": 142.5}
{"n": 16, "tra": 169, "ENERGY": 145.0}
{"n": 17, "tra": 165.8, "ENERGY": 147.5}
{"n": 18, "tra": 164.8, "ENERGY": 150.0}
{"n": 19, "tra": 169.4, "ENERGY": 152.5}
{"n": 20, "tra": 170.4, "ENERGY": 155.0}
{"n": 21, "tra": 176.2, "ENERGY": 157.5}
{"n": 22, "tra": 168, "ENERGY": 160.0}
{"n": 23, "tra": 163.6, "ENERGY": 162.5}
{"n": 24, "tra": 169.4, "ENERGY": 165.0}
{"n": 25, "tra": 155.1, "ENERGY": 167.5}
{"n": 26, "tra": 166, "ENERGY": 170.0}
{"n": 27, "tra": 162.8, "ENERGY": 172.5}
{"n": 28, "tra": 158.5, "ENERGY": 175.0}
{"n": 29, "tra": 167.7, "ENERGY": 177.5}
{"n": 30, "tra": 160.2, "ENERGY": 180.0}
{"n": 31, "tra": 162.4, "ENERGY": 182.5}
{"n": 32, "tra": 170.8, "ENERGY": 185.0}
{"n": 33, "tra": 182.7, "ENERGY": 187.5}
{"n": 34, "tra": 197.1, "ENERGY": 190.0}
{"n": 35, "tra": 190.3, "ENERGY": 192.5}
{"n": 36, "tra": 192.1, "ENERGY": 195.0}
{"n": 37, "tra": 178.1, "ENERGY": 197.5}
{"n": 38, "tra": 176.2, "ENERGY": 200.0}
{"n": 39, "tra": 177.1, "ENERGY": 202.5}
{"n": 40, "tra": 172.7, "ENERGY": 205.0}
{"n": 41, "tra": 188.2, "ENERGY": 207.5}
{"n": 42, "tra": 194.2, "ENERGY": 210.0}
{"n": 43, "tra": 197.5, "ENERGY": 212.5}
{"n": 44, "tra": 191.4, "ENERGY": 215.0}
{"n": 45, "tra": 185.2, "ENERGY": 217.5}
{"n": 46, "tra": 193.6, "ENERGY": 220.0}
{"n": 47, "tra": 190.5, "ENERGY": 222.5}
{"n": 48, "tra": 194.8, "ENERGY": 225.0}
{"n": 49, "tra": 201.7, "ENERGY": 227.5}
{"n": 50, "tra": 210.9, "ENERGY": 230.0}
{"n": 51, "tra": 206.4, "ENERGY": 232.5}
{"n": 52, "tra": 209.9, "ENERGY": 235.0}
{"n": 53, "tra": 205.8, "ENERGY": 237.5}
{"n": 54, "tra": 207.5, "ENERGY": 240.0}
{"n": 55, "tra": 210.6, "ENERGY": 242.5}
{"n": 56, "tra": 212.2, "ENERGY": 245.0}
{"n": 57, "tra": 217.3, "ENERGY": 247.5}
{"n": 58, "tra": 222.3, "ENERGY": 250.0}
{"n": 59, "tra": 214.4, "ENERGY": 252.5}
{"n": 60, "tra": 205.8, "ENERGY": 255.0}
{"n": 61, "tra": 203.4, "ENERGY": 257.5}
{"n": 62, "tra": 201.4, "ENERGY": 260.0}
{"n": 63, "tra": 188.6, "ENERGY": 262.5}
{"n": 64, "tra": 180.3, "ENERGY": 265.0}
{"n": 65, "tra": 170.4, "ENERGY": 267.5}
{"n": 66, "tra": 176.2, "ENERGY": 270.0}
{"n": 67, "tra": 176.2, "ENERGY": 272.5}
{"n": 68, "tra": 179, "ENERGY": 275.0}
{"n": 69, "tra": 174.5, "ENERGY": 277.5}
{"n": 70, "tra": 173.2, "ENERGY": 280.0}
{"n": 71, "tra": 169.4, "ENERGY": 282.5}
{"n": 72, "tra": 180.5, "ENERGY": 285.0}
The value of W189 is 175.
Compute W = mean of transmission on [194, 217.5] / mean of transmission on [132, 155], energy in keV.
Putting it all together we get 1.1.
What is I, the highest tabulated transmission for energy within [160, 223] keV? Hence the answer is 197.5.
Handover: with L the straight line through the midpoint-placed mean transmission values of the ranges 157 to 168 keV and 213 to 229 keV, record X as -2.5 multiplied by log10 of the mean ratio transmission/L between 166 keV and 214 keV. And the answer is 0.02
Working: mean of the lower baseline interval 167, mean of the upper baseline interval 193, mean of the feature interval 176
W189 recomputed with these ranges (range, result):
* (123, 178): 169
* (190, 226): 188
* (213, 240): 199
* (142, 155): 169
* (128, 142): 173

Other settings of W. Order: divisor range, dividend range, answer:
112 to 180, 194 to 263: 1.18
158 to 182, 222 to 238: 1.24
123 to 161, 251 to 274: 1.12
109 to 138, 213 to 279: 1.16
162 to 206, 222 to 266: 1.19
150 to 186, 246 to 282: 1.15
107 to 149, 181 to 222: 1.09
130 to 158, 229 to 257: 1.23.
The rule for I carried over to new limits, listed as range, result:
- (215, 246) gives 212.2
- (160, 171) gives 169.4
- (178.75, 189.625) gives 182.7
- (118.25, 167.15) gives 177.8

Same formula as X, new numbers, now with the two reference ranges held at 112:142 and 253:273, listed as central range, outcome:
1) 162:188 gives 0.08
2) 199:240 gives -0.06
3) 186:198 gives -0.05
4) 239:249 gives -0.14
